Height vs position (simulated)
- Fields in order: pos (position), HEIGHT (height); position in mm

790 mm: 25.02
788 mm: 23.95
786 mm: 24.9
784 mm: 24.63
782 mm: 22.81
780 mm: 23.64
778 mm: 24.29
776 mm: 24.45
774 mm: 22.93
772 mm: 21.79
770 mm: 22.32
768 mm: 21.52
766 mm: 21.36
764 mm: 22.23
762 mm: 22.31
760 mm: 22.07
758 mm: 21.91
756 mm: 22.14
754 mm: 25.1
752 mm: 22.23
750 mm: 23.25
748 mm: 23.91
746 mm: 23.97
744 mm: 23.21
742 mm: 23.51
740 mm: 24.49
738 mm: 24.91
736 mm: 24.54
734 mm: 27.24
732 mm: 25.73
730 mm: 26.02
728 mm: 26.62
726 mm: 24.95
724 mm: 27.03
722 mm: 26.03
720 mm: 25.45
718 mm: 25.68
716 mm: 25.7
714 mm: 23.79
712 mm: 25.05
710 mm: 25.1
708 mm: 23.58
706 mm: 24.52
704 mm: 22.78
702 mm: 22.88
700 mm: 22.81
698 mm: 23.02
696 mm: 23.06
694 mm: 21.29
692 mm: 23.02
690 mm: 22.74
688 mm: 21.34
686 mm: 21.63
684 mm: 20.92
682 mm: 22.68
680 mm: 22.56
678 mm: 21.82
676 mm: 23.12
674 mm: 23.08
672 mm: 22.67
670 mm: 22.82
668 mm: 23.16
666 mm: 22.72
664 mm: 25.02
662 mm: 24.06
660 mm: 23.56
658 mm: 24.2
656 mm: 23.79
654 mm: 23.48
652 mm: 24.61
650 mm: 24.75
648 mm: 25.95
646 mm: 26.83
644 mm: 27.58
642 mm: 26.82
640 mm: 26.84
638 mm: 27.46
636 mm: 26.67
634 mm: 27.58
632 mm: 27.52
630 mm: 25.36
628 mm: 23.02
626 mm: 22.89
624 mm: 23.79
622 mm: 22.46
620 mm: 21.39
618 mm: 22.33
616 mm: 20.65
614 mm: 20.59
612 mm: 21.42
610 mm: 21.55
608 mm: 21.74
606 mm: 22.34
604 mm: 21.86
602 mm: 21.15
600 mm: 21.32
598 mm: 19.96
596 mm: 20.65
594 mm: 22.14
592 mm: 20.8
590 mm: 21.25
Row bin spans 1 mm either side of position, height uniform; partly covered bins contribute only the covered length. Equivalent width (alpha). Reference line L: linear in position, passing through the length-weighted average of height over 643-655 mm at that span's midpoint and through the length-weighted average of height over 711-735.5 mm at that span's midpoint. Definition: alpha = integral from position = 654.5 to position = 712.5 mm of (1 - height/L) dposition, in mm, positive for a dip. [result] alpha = 5.83 mm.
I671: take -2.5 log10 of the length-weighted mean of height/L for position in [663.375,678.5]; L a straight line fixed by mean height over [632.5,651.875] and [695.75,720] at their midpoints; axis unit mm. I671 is 0.111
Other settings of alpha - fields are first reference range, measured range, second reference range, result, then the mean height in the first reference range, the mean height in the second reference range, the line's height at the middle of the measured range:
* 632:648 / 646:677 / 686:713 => 2.1 mm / 27.1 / 23.1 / 25.6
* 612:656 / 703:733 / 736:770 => -2.2 mm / 24.6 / 23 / 23.5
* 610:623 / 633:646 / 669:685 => -3.1 mm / 21.5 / 22.5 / 21.9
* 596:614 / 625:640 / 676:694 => -3.0 mm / 21.3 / 22.1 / 21.6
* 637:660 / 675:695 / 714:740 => 2.7 mm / 25.6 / 25.7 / 25.6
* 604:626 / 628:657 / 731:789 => -5.0 mm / 21.9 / 23.5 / 22.2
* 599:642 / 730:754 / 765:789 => -1.2 mm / 23.4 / 23.2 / 23.3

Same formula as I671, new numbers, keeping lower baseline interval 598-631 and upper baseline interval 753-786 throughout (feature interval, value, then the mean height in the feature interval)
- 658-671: -0.06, 23.6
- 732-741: -0.12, 25.3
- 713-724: -0.13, 25.5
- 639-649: -0.20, 26.8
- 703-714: -0.07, 24.2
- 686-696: 0.02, 22.1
